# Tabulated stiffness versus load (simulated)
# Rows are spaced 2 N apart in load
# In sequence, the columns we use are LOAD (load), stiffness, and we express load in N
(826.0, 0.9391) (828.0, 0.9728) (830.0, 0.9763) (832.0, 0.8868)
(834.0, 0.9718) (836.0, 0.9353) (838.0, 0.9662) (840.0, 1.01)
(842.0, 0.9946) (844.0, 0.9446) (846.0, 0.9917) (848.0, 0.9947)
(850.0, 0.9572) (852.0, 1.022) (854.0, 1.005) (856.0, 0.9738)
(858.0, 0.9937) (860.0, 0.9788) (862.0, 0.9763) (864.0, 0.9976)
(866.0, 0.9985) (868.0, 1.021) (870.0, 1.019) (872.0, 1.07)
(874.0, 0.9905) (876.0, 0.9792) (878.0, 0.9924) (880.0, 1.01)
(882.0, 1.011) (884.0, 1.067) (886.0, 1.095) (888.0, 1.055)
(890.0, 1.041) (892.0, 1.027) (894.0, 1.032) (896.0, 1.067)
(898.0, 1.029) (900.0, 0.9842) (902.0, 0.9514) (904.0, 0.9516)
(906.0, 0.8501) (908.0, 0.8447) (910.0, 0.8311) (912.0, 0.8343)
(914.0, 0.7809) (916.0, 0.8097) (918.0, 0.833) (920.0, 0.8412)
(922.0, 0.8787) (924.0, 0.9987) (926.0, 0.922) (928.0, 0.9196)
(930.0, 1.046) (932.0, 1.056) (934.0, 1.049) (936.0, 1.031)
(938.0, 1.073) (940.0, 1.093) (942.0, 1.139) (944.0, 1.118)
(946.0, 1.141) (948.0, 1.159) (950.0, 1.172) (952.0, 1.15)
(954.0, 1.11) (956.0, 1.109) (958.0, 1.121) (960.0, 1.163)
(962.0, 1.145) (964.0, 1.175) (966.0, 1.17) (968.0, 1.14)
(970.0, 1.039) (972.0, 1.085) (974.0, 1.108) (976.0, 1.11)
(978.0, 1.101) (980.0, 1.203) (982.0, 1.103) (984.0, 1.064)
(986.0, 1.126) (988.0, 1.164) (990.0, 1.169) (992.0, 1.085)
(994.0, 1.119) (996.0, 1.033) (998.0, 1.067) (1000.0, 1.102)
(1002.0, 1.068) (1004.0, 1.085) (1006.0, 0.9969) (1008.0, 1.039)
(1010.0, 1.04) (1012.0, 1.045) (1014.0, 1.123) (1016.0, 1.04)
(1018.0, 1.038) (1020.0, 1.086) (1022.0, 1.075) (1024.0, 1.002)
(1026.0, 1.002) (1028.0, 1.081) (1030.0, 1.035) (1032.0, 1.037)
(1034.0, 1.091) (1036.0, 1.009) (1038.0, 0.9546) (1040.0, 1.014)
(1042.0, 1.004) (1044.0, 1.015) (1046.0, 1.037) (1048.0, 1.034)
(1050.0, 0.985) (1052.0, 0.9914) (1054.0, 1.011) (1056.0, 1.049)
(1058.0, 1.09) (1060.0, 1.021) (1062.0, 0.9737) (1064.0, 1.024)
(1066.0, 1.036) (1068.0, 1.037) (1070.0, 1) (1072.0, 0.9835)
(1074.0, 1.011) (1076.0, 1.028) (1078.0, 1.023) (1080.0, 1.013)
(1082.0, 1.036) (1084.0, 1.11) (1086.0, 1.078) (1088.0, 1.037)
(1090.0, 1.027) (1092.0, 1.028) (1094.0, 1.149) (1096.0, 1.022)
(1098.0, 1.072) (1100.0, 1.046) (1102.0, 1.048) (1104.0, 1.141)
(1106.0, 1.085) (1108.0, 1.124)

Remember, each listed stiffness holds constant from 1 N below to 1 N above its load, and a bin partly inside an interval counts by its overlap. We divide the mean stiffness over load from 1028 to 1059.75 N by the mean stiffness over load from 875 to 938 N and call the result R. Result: 1.1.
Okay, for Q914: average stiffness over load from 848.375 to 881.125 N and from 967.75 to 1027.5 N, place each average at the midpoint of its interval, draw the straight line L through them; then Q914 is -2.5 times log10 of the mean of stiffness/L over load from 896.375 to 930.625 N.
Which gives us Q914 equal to 0.14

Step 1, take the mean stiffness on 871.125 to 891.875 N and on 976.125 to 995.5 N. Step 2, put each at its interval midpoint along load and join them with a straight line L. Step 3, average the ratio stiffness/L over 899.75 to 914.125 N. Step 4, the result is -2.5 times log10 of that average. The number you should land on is 0.20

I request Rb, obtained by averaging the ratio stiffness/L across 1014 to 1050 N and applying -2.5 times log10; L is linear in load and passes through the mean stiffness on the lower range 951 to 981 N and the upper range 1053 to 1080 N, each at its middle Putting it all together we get 0.03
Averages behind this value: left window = 1.13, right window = 1.02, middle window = 1.03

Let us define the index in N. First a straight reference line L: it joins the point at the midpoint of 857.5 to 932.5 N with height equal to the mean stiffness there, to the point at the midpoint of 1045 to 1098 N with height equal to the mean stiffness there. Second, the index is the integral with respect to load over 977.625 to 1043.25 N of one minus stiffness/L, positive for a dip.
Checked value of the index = -3.7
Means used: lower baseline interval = 0.967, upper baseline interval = 1.03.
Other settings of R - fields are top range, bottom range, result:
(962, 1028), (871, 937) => 1.13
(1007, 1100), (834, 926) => 1.07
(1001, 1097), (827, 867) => 1.06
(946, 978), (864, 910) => 1.13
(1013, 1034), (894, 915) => 1.15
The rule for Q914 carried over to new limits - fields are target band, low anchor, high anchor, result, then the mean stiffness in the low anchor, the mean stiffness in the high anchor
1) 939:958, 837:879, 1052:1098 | -0.122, 0.994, 1.04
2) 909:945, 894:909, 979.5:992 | 0.060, 0.959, 1.13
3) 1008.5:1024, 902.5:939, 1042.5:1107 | -0.069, 0.92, 1.04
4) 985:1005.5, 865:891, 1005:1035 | -0.055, 1.03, 1.05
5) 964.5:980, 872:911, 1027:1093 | -0.109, 0.992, 1.03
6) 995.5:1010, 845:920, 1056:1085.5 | -0.049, 0.973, 1.03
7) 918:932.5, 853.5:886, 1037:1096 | 0.082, 1.01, 1.03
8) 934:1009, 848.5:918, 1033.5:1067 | -0.114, 0.976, 1.02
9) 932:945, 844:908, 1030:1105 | -0.073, 1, 1.03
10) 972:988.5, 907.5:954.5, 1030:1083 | -0.118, 0.993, 1.02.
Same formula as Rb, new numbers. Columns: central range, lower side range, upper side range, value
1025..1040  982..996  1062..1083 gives 0.04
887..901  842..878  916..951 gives -0.03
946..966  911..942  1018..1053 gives -0.18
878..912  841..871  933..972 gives 0.06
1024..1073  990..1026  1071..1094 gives 0.03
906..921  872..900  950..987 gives 0.27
